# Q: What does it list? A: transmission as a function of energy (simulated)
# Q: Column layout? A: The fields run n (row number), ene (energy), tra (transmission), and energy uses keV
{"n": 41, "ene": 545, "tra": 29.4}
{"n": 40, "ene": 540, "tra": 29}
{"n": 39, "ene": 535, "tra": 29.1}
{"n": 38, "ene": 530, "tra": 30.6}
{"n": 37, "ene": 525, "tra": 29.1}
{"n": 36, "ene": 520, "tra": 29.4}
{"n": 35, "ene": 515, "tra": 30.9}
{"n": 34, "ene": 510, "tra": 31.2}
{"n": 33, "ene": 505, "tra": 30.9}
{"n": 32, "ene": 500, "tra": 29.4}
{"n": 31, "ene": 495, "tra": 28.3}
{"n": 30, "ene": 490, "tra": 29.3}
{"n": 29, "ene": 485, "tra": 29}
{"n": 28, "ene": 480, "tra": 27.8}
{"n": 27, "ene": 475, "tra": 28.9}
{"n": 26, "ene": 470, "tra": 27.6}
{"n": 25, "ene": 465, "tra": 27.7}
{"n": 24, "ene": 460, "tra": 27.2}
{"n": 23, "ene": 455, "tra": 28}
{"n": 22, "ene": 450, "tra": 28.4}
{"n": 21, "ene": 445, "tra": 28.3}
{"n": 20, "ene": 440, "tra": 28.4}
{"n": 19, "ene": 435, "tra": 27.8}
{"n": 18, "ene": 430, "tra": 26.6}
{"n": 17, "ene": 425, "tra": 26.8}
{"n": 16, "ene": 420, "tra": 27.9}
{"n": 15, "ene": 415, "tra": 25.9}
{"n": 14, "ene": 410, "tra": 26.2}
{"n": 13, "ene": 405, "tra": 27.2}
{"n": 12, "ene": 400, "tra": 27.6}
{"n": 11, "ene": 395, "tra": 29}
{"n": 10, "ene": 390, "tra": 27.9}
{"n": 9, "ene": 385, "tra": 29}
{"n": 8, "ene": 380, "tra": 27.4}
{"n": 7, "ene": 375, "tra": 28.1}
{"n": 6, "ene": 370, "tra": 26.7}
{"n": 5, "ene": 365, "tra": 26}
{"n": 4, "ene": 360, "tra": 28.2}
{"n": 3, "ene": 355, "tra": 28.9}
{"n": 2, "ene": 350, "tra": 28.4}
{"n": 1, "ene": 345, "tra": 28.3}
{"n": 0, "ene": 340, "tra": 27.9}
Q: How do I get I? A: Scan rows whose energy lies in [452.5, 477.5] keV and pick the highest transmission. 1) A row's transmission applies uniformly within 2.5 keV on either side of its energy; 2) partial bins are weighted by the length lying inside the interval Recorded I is 28.9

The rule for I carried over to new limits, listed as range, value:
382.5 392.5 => 29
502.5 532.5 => 31.2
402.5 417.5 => 27.2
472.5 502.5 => 29.4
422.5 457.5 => 28.4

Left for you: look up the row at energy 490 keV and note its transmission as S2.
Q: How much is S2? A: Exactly 29.3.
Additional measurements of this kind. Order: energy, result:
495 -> 28.3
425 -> 26.8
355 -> 28.9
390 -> 27.9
